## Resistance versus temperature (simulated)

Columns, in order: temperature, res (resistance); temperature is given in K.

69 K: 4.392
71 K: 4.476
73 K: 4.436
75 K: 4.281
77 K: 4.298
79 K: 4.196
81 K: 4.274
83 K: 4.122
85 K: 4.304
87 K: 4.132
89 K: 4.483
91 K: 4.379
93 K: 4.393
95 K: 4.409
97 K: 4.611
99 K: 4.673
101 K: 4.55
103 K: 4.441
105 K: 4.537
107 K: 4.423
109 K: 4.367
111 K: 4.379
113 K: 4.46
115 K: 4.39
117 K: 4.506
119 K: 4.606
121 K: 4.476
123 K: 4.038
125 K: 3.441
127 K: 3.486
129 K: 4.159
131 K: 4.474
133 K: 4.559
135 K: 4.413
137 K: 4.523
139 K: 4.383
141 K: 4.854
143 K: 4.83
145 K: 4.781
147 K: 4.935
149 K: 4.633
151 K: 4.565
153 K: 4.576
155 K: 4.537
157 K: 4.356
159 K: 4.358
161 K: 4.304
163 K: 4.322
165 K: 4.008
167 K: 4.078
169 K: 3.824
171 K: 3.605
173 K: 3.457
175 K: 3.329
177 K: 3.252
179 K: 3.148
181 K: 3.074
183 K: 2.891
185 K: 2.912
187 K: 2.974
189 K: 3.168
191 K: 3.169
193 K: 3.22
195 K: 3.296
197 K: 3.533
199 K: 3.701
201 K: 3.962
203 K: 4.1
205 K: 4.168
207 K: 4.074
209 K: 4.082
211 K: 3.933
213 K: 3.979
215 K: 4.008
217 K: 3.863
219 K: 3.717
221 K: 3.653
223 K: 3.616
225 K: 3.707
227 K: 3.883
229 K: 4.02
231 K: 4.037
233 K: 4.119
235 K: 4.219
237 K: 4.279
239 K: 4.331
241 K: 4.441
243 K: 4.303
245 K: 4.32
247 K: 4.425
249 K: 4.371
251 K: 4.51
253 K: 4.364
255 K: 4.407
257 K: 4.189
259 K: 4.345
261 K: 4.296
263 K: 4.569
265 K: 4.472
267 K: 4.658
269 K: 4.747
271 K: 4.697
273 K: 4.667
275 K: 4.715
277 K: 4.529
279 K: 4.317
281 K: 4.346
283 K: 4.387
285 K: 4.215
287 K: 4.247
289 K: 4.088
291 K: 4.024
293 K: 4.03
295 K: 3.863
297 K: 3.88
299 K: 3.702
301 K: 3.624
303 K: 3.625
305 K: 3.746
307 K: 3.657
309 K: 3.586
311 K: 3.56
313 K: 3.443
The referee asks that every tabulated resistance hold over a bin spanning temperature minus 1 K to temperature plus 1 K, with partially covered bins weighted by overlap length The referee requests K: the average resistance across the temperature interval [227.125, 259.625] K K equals 4.28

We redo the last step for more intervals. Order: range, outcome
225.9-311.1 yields 4.21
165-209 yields 3.5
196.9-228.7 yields 3.89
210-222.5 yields 3.85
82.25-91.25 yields 4.28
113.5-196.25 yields 4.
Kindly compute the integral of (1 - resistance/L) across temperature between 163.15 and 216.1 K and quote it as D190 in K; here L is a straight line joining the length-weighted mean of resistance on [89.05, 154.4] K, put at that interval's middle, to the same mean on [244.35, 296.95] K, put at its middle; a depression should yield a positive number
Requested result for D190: 9.9 K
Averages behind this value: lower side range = 4.45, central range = 3.59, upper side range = 4.37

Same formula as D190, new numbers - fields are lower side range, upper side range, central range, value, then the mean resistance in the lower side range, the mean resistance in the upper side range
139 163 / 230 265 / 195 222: 3.4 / 4.59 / 4.33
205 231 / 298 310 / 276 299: -2.8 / 3.9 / 3.66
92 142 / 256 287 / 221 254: 2.1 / 4.38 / 4.47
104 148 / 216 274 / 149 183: 3.5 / 4.41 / 4.25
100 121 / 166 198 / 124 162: -4.9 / 4.47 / 3.31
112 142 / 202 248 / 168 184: 3.3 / 4.32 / 4.06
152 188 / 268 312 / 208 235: -0.1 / 3.72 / 4.1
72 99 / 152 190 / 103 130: -1.0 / 4.34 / 3.69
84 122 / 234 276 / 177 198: 6.2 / 4.45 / 4.44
